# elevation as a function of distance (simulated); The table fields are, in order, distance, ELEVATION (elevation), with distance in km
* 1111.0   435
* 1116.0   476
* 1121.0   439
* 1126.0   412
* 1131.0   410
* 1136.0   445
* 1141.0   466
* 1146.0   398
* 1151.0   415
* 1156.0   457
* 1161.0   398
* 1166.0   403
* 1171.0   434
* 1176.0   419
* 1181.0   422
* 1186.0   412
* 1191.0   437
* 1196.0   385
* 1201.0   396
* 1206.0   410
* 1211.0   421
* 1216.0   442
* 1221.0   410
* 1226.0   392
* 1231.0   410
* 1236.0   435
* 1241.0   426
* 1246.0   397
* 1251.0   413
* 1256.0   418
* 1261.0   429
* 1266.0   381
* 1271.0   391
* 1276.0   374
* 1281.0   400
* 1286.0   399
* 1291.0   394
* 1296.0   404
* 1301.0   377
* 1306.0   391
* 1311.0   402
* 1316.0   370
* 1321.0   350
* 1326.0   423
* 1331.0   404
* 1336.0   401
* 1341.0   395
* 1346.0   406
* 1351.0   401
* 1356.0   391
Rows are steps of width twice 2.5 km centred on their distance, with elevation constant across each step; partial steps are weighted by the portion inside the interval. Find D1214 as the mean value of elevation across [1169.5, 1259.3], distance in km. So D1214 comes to 415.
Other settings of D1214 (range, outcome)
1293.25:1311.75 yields 393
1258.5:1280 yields 394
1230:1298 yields 405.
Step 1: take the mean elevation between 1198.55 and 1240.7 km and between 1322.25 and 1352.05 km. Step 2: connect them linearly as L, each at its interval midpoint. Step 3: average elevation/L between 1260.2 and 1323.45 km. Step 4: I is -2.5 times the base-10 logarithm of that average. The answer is 0.05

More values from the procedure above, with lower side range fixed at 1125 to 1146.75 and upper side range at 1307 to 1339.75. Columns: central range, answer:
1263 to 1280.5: 0.05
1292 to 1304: 0.02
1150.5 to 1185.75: 0.01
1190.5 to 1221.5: 0.01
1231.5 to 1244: -0.04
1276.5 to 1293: 0.01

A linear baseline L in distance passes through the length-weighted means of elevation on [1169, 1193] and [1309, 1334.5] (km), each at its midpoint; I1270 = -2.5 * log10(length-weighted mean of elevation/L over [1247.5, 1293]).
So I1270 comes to 0.01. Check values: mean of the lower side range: 424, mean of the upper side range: 390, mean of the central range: 400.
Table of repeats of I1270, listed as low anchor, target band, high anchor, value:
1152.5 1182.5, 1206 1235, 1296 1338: -0.01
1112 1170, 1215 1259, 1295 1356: -0.01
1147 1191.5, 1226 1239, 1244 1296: -0.02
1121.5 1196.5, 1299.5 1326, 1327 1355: 0.06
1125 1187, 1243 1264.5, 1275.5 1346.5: -0.02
